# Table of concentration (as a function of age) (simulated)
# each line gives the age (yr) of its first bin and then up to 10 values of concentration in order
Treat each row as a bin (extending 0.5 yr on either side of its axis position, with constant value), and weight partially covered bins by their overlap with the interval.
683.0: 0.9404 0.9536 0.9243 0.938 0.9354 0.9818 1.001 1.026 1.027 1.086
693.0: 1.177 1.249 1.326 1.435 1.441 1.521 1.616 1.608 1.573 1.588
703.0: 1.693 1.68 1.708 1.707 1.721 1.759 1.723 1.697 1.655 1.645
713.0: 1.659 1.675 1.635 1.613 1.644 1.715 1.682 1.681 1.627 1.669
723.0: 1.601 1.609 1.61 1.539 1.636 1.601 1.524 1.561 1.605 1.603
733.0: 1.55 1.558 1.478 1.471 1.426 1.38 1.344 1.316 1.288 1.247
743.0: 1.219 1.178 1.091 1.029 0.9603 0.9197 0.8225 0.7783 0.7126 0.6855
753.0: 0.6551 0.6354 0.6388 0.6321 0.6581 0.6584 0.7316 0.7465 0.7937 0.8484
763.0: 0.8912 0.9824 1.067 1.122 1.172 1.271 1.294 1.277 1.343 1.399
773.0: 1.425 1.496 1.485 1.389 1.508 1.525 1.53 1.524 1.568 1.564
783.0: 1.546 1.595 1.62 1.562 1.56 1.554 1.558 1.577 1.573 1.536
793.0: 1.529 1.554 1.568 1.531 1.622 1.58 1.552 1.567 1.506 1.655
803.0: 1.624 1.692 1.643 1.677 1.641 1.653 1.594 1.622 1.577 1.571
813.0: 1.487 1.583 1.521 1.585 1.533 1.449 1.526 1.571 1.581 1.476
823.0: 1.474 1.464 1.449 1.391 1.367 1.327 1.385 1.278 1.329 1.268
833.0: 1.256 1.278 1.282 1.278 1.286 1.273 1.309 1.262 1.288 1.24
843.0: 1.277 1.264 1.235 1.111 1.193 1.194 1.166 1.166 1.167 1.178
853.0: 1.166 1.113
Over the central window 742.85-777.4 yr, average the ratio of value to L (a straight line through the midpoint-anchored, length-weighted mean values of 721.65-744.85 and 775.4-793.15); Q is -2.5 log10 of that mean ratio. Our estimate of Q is 0.44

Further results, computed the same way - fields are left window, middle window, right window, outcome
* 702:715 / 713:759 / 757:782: 0.16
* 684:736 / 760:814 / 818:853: -0.06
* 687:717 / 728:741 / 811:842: -0.01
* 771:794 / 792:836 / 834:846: -0.09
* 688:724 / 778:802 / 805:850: -0.09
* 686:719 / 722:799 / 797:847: 0.13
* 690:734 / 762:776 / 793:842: 0.22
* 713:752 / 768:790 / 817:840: -0.07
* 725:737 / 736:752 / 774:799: 0.36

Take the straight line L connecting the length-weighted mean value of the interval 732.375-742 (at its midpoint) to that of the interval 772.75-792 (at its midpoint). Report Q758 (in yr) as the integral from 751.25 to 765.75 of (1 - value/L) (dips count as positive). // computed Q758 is 6.98 yr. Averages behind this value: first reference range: 1.42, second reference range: 1.54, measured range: 0.764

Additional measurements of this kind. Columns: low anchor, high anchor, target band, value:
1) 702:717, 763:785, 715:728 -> -0.09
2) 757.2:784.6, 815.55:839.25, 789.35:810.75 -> -4.43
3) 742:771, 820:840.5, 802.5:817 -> -4.32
